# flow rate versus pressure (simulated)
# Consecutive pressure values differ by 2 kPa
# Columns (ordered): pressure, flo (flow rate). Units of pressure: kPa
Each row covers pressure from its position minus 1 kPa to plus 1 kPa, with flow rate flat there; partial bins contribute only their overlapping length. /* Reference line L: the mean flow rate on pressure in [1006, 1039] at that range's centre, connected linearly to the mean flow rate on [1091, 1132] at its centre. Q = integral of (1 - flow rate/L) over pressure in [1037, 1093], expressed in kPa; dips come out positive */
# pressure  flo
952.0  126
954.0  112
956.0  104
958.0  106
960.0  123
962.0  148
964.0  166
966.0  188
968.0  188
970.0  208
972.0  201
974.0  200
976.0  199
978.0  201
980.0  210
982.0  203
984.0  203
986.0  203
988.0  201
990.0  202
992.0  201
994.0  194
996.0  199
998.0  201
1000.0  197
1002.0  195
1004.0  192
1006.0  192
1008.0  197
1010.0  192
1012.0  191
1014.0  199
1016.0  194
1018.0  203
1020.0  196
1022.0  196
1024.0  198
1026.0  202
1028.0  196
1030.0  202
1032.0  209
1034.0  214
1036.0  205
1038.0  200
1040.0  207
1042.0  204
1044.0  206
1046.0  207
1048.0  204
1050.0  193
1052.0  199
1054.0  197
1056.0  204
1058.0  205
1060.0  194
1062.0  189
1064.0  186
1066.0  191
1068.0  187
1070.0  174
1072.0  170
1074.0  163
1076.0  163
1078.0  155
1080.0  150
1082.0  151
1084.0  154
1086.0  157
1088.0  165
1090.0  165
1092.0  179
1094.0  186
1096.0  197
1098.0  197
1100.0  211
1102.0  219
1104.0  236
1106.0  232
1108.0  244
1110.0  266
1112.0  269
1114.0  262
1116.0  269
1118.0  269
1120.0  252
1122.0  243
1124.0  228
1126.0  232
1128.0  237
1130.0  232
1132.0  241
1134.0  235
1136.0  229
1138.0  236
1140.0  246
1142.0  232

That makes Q 8.3 kPa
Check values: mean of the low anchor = 199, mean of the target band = 183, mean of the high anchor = 233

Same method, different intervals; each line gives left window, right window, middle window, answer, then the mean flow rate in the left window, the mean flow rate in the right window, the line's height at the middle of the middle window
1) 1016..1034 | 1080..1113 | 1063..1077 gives 1.7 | 201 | 200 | 200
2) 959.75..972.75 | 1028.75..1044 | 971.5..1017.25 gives -2.5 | 177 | 206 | 189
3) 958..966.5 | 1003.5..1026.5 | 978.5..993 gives -2.9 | 148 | 196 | 170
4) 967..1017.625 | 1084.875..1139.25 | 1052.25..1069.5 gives 1.6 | 199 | 225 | 214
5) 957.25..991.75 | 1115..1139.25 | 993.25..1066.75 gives 2.7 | 186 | 242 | 206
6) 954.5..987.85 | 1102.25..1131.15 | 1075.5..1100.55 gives 6.7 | 178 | 247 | 233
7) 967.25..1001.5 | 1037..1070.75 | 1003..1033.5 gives 0.2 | 201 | 197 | 199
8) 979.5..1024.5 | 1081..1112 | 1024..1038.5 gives -0.4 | 198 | 200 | 199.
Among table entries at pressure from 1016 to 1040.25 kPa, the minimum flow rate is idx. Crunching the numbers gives 194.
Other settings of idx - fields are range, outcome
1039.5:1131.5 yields 150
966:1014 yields 188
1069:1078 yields 155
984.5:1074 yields 163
